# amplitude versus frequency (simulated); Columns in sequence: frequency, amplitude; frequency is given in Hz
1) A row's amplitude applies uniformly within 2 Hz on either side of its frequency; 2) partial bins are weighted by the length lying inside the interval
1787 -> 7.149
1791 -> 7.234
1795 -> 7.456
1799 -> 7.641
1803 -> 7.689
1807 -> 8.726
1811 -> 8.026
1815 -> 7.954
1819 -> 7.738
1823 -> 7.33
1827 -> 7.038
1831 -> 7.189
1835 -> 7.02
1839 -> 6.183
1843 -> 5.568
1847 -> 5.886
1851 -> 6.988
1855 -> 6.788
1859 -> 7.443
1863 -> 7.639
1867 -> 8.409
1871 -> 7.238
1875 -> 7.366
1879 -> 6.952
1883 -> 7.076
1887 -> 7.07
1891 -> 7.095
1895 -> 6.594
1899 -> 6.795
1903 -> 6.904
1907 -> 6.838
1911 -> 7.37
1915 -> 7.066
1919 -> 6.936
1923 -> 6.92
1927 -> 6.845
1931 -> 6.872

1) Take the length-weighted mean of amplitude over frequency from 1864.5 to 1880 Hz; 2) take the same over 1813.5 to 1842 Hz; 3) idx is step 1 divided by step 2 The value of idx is 1.06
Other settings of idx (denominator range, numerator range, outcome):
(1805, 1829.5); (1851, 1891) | 0.94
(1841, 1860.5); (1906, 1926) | 1.08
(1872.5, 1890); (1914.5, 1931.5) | 0.97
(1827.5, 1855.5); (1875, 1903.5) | 1.07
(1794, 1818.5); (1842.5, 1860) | 0.83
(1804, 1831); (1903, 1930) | 0.90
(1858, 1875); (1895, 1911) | 0.90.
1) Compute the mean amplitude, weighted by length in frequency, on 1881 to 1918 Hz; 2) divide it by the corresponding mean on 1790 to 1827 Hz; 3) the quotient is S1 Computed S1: 0.90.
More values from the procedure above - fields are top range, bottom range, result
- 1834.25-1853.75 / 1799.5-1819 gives 0.79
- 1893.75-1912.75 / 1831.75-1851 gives 1.09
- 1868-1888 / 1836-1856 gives 1.15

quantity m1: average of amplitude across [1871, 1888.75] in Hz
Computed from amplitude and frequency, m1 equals 7.13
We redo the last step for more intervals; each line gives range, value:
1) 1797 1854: 7.21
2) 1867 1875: 7.56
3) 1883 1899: 6.92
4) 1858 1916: 7.19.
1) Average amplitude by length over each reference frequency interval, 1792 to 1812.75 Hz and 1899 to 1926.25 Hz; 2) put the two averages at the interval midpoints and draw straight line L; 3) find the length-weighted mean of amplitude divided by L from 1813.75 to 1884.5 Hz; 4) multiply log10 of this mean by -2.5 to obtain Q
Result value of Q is 0.06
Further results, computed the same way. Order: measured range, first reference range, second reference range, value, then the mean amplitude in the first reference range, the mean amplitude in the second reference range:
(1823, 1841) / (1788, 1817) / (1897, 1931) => 0.10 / 7.79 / 6.95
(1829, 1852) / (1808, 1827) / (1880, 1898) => 0.16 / 7.74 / 6.95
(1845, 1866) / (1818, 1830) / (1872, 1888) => 0.03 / 7.32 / 7.13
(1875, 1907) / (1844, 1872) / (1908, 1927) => 0.02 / 7.14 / 7.04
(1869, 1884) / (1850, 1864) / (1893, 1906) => -0.02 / 7.2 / 6.77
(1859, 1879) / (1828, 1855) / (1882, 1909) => -0.13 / 6.52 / 6.9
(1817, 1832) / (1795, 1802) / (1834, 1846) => -0.10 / 7.59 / 6.16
